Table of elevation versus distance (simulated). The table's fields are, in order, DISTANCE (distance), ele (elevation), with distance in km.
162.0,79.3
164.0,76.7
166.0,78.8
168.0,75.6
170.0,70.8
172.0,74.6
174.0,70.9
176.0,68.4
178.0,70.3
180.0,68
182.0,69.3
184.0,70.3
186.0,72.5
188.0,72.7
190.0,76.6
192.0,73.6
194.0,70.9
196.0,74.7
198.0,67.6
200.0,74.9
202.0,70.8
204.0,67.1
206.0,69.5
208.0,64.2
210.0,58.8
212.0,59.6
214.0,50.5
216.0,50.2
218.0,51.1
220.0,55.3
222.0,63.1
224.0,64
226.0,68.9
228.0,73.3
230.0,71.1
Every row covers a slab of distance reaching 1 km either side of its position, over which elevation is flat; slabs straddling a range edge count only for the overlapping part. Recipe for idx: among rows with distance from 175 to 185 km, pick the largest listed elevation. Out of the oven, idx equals 70.3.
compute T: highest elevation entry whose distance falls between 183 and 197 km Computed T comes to 76.6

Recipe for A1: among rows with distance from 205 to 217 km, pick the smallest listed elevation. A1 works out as 50.2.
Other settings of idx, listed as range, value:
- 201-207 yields 70.8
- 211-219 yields 59.6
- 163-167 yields 78.8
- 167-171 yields 75.6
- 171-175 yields 74.6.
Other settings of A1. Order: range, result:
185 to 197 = 70.9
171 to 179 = 68.4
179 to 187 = 68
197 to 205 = 67.1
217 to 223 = 51.1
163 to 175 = 70.8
